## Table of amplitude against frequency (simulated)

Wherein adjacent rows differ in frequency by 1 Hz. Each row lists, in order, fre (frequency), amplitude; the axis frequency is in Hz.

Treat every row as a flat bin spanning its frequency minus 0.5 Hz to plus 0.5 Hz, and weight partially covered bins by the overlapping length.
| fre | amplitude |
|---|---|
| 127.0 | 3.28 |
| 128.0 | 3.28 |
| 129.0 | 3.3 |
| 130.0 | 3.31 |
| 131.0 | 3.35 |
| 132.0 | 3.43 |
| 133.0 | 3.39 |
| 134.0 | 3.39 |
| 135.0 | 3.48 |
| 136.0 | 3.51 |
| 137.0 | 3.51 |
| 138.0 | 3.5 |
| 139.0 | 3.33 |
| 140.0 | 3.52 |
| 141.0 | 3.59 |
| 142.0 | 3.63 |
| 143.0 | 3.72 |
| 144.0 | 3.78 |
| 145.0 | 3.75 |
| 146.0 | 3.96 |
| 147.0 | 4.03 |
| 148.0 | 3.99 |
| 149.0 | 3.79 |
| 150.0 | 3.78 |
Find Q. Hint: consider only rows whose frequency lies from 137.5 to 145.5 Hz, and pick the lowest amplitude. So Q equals 3.33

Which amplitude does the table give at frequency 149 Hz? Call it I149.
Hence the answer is 3.79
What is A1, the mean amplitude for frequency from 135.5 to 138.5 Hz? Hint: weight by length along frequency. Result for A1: 3.51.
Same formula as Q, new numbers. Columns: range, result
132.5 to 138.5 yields 3.39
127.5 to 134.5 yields 3.28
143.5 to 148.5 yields 3.75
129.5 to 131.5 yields 3.31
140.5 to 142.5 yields 3.59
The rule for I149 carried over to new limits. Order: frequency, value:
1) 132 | 3.43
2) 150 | 3.78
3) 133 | 3.39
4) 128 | 3.28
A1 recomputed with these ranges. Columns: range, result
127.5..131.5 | 3.31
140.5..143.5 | 3.65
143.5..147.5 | 3.88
